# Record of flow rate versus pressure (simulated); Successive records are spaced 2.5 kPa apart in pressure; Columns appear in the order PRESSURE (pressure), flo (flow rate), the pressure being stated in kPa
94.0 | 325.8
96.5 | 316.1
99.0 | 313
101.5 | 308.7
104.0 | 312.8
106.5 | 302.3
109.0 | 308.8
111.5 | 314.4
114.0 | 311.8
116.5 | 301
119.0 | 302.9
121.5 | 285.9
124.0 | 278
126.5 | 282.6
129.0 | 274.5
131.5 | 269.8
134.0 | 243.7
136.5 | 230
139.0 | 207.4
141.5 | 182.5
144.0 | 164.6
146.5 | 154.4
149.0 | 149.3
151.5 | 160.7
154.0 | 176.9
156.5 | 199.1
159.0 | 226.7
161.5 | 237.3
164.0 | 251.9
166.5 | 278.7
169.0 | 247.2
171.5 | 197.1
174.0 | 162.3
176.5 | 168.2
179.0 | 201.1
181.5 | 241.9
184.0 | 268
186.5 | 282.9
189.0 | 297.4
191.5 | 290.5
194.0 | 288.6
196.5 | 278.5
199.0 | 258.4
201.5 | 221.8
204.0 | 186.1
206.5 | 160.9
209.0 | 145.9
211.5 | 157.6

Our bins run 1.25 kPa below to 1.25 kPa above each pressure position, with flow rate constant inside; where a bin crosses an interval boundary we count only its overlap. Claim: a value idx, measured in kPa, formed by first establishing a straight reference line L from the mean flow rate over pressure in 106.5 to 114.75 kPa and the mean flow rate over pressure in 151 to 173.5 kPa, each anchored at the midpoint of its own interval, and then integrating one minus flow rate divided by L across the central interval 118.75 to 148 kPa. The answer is 3.8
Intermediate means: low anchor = 310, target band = 237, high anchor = 220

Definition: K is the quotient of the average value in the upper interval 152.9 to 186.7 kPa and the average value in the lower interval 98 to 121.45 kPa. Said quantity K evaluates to 0.7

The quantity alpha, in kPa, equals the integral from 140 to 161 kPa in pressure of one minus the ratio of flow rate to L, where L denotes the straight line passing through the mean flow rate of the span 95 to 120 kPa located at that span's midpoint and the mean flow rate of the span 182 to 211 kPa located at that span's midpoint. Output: 7.4 kPa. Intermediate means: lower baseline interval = 309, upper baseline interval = 241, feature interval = 179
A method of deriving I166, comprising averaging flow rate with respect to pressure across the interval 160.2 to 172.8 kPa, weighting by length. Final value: 242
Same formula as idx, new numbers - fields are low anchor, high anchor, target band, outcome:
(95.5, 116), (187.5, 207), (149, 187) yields 7.5 kPa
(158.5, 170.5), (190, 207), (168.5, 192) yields 1.3 kPa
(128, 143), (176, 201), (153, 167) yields 1.1 kPa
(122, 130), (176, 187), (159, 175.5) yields 1.2 kPa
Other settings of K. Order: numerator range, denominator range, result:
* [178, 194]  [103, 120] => 0.87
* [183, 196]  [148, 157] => 1.68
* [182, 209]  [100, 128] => 0.82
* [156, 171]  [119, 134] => 0.87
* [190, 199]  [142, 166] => 1.46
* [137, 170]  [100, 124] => 0.67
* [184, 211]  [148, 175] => 1.15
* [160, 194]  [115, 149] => 1.00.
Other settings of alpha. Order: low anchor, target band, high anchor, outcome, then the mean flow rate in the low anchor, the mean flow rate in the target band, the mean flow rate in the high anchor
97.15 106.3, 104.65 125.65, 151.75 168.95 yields -0.7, 311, 301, 226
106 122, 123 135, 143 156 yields -1.2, 305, 270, 163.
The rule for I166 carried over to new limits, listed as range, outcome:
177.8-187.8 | 249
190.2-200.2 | 279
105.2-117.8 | 308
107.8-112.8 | 312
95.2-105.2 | 313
